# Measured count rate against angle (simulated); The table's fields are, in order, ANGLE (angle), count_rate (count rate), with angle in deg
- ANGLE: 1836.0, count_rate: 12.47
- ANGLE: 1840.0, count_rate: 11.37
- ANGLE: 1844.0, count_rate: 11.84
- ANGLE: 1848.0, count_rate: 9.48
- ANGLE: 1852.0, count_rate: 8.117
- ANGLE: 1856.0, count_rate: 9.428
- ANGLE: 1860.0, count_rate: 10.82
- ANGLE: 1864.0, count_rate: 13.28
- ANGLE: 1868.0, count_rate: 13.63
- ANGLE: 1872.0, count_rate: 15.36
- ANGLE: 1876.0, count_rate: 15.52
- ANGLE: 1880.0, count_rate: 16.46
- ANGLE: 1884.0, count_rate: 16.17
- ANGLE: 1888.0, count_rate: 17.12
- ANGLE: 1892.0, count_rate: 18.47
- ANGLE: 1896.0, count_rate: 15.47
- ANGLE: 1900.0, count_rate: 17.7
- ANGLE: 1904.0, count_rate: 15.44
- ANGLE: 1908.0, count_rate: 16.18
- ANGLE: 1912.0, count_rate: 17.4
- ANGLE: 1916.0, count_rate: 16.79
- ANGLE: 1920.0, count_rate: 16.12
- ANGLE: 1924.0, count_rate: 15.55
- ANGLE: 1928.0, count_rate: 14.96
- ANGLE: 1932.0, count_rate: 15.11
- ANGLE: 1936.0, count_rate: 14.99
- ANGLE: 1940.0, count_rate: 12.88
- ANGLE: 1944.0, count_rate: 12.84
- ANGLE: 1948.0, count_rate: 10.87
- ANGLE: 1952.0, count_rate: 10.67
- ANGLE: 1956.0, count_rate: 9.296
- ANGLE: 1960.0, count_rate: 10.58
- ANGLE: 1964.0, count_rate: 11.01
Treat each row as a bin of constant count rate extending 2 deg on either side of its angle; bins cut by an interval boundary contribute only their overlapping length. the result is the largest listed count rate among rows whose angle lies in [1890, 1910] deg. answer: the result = 18.47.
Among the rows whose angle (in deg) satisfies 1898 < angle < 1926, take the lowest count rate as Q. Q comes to 15.44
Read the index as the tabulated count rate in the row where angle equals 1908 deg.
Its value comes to 16.18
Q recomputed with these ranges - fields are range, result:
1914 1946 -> 12.84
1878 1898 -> 15.47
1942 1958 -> 9.296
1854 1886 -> 9.428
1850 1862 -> 8.117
